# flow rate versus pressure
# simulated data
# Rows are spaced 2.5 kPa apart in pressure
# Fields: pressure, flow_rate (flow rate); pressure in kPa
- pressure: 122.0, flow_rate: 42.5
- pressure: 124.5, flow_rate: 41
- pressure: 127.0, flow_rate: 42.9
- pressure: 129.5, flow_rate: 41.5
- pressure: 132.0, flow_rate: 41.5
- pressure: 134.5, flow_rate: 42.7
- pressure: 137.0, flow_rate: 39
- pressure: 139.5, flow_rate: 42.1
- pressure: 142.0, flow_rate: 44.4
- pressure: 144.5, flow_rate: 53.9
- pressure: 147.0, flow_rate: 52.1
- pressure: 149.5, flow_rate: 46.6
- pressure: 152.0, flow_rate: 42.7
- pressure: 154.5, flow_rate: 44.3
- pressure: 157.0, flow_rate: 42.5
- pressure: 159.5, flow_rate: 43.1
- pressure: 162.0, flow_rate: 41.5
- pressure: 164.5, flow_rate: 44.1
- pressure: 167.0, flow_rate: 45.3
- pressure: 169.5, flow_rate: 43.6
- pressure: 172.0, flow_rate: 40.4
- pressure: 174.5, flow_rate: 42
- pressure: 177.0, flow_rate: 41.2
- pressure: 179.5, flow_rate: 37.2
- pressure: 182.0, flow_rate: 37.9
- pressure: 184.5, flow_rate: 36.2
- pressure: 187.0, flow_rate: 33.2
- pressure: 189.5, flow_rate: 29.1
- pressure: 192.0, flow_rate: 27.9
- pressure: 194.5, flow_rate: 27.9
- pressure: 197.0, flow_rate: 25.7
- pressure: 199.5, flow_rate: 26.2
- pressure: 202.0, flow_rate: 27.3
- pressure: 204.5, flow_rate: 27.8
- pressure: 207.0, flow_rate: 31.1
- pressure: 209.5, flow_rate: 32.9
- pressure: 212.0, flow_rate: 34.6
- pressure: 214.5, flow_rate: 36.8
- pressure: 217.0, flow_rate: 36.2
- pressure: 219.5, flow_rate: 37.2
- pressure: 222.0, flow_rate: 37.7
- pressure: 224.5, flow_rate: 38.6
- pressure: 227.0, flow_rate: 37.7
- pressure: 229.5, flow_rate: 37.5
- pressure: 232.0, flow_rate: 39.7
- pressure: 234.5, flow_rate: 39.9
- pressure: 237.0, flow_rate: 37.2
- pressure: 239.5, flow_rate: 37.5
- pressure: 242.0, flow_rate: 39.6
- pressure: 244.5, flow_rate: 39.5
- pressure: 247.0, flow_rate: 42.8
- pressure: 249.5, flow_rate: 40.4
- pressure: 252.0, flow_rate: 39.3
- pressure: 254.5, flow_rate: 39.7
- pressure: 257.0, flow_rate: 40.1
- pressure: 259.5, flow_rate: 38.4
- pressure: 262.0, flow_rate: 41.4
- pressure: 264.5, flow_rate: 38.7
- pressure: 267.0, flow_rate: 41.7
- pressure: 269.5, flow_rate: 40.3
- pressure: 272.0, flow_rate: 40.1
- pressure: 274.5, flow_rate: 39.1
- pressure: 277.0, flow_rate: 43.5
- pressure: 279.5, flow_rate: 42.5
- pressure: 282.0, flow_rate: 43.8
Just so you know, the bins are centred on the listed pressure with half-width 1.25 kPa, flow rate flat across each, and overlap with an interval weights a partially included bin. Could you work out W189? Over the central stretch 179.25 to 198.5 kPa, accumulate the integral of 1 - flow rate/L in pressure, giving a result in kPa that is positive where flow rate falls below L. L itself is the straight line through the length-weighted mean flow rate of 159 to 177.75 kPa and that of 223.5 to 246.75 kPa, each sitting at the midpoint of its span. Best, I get 4.6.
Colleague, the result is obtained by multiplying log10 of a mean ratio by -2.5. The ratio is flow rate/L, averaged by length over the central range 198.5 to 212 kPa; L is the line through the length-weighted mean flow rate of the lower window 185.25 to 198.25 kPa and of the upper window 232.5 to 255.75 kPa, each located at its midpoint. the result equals 0.08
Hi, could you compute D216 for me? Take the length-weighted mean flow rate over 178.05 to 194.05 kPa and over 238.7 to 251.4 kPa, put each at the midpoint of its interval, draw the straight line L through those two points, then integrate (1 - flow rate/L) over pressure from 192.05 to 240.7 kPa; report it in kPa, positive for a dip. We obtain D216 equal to 3.8 kPa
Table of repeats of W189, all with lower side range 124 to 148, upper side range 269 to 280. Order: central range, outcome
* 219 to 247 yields 2.2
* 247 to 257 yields 0.3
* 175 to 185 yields 1.1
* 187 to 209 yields 7.4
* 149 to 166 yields 0.1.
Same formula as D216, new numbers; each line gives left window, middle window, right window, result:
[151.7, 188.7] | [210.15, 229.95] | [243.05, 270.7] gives 1.7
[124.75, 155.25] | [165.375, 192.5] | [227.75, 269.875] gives 3.0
